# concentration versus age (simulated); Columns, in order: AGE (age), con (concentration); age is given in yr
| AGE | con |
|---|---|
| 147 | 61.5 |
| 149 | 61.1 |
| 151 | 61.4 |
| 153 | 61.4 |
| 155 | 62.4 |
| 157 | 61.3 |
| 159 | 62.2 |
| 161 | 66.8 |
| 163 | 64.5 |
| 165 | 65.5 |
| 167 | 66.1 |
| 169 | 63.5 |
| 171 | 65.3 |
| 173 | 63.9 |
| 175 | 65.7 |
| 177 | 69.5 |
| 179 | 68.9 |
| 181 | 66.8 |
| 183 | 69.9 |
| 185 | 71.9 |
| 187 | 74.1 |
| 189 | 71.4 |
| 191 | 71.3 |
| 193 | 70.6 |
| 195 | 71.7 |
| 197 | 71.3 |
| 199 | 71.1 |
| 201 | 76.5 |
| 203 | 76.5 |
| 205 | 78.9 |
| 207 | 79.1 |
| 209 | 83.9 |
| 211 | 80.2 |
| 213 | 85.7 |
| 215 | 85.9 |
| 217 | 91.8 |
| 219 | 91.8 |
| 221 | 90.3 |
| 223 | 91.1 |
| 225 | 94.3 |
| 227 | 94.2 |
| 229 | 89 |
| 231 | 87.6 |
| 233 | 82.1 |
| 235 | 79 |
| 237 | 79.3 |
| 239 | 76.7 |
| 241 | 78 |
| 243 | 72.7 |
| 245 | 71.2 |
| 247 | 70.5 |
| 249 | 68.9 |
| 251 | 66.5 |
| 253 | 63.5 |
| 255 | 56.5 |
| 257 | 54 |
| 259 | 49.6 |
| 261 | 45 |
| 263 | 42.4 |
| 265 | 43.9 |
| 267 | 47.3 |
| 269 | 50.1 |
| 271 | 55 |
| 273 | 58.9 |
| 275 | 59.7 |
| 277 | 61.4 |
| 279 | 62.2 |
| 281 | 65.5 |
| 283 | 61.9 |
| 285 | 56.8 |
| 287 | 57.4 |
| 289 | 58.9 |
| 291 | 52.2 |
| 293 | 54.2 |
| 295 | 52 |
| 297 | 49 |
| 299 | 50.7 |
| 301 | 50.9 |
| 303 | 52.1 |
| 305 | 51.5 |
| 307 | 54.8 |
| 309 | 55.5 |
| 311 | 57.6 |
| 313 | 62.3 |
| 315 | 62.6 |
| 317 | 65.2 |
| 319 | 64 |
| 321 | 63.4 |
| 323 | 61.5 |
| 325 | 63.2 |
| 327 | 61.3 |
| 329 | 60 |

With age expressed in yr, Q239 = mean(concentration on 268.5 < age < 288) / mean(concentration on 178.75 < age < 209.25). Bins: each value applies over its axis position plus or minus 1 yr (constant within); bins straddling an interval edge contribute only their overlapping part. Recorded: 0.81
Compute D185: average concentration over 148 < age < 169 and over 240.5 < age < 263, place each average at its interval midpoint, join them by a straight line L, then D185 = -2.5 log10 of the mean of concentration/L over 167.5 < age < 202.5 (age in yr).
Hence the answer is -0.110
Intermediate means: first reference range 63.3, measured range 69.7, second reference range 62.1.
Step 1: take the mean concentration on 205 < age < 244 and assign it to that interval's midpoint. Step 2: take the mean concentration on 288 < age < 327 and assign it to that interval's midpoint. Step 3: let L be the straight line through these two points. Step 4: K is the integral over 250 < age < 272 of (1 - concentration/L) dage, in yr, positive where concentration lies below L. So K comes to 6.21 yr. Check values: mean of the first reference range 84.7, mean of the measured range 52.2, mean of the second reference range 57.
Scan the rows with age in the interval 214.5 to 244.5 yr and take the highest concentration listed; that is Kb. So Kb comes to 94.3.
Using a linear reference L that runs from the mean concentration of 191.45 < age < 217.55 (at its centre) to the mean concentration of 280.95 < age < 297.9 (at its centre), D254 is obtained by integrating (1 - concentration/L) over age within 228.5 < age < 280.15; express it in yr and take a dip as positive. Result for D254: 1.2 yr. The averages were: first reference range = 78.3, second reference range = 56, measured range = 64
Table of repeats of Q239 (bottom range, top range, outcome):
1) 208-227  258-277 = 0.57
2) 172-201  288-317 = 0.78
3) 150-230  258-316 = 0.73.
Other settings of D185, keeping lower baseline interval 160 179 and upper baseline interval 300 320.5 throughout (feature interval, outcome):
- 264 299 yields 0.07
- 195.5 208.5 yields -0.18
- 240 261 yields -0.05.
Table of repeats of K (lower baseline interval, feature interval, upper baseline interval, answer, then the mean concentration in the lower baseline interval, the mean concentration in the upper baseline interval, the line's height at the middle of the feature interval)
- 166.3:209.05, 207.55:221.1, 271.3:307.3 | -3.9 yr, 71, 56.1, 67.1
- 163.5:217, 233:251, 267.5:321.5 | -2.6 yr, 72.8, 57.1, 65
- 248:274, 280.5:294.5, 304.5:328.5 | -0.2 yr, 54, 60.4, 57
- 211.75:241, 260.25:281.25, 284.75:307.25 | 3.7 yr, 86.7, 53.2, 65.4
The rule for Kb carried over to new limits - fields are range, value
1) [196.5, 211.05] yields 83.9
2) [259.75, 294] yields 65.5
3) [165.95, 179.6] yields 69.5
